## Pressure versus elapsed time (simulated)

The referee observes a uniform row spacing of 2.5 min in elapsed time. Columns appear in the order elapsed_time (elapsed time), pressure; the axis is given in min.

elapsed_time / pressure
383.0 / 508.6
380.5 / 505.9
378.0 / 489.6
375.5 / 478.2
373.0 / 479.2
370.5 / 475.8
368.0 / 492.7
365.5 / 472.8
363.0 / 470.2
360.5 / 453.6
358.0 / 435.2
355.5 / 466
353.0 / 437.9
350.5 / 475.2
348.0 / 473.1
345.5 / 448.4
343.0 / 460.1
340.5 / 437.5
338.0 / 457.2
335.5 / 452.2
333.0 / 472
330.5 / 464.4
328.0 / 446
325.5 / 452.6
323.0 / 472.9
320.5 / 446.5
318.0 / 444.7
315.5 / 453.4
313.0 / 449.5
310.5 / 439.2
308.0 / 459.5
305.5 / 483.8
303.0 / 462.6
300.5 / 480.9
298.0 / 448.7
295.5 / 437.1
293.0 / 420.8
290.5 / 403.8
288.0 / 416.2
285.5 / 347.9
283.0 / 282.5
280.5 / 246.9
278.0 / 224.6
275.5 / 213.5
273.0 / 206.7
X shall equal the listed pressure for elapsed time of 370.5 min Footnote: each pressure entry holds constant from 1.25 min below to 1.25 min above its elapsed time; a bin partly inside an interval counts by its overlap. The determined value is 475.8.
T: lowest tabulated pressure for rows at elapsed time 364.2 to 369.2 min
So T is 472.8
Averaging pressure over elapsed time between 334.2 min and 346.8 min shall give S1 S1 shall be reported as 451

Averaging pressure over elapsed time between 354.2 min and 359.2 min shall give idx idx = 451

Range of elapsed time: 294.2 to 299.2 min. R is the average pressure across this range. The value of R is 443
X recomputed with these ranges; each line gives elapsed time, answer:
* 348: 473.1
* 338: 457.2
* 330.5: 464.4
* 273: 206.7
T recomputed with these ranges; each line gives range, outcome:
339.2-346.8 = 437.5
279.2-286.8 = 246.9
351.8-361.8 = 435.2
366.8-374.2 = 475.8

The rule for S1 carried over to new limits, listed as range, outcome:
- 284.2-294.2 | 396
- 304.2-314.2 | 458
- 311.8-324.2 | 453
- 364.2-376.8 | 480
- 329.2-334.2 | 468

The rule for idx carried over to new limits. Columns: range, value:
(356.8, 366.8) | 458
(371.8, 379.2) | 482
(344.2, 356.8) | 460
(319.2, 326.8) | 457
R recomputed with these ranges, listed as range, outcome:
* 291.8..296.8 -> 429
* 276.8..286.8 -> 276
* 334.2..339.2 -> 455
